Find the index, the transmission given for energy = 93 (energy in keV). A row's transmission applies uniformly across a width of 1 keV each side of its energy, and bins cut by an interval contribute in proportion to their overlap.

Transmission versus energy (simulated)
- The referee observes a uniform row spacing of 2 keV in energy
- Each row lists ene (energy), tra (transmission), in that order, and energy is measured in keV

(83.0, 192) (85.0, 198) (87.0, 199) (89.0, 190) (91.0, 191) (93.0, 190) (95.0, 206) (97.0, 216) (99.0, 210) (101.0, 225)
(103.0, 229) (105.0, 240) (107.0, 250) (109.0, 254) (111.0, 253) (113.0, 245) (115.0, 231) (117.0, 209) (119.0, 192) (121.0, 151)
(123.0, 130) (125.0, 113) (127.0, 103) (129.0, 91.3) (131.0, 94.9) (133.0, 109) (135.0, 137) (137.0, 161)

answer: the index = 190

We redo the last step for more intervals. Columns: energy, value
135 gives 137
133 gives 109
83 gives 192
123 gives 130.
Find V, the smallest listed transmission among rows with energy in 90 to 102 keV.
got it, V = 190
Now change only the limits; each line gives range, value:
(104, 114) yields 240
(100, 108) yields 225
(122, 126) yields 113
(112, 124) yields 130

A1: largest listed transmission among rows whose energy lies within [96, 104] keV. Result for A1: 229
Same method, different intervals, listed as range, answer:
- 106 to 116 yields 254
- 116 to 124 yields 209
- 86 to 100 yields 216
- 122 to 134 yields 130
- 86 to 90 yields 199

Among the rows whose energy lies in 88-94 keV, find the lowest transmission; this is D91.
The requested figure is 190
